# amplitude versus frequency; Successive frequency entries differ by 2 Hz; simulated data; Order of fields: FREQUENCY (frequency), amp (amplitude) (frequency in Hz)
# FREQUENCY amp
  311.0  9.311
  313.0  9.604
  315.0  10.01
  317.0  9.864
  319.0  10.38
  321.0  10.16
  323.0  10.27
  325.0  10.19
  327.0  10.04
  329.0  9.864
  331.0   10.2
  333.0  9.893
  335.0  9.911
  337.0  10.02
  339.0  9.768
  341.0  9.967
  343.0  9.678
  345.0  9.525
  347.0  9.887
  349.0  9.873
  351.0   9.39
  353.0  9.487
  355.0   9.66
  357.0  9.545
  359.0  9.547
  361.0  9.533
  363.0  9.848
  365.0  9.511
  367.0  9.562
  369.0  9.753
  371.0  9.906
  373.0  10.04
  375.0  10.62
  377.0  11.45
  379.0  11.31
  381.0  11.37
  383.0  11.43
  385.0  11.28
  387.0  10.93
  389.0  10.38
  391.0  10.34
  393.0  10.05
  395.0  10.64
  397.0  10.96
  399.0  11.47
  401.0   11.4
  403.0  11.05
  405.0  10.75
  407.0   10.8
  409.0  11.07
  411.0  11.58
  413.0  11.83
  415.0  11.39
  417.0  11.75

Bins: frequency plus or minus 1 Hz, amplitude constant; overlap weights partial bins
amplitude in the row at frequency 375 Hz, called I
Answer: 10.62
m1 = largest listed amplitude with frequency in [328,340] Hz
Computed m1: 10.2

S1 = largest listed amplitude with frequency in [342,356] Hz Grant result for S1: 9.887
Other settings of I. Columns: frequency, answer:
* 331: 10.2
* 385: 11.28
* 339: 9.768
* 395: 10.64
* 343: 9.678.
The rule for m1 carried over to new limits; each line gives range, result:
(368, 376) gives 10.62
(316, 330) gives 10.38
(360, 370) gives 9.848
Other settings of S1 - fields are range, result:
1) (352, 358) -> 9.66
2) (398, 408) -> 11.47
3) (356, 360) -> 9.547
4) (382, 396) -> 11.43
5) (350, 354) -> 9.487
